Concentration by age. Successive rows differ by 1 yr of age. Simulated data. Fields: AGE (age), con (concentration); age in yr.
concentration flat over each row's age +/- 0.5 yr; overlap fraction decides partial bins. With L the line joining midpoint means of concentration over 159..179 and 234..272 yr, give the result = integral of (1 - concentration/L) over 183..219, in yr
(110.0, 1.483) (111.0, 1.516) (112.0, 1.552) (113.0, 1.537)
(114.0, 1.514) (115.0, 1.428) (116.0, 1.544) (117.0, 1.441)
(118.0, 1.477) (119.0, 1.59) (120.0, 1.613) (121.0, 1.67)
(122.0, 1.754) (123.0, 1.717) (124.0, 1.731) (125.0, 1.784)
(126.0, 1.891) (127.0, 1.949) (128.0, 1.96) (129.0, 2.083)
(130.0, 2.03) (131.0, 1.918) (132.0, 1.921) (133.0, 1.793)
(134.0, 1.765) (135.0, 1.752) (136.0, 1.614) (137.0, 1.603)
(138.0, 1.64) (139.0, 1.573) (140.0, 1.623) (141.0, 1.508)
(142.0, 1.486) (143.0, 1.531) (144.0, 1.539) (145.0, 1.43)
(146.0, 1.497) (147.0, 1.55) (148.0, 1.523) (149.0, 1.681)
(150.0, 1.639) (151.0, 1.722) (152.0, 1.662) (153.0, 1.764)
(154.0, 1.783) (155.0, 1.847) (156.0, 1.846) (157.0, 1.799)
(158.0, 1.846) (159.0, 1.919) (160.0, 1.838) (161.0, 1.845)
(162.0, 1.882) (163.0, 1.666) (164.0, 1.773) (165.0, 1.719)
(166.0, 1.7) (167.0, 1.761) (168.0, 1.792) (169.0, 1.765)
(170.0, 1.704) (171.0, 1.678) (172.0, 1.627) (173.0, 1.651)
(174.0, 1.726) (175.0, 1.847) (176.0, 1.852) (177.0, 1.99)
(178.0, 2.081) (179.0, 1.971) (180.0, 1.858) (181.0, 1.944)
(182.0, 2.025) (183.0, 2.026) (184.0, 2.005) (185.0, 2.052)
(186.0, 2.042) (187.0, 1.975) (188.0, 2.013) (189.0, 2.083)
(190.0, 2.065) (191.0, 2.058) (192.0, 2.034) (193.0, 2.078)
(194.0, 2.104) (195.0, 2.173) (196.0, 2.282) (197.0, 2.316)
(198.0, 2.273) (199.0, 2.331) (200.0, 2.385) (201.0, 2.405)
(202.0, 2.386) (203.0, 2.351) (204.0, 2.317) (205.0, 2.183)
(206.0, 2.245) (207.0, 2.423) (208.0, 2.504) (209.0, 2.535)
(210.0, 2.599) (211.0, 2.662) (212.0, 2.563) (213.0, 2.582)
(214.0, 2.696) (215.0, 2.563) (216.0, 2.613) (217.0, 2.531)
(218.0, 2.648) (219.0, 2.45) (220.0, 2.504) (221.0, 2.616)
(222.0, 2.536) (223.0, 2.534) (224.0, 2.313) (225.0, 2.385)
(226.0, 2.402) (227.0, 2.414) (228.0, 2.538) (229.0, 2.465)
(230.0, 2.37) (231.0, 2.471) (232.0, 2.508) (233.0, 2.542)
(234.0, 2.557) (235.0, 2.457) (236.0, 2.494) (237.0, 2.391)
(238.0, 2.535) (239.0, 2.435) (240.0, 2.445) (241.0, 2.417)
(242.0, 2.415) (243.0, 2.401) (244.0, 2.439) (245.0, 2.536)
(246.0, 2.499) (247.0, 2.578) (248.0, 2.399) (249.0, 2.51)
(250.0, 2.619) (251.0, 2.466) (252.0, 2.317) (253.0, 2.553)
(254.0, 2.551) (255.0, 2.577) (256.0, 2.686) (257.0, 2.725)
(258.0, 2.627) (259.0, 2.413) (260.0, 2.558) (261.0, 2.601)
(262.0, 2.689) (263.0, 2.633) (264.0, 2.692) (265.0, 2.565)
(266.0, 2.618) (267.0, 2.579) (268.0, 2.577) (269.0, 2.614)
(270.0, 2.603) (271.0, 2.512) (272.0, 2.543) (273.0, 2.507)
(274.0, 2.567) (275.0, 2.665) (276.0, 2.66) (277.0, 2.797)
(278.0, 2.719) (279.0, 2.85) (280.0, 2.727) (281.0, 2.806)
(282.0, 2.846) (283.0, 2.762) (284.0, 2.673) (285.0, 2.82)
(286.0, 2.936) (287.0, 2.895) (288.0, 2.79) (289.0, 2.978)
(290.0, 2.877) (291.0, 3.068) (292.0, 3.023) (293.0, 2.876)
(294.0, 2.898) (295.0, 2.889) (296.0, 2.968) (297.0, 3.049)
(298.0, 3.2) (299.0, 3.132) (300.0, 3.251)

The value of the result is -4.1 yr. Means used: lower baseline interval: 1.79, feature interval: 2.31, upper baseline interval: 2.53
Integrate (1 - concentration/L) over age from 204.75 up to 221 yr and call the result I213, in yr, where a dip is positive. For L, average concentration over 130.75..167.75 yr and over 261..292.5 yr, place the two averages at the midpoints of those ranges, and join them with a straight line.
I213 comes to -2.3 yr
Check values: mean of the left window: 1.7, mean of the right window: 2.73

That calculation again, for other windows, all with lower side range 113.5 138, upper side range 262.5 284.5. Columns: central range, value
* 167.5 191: 1.8 yr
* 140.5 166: 2.8 yr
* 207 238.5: -2.4 yr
